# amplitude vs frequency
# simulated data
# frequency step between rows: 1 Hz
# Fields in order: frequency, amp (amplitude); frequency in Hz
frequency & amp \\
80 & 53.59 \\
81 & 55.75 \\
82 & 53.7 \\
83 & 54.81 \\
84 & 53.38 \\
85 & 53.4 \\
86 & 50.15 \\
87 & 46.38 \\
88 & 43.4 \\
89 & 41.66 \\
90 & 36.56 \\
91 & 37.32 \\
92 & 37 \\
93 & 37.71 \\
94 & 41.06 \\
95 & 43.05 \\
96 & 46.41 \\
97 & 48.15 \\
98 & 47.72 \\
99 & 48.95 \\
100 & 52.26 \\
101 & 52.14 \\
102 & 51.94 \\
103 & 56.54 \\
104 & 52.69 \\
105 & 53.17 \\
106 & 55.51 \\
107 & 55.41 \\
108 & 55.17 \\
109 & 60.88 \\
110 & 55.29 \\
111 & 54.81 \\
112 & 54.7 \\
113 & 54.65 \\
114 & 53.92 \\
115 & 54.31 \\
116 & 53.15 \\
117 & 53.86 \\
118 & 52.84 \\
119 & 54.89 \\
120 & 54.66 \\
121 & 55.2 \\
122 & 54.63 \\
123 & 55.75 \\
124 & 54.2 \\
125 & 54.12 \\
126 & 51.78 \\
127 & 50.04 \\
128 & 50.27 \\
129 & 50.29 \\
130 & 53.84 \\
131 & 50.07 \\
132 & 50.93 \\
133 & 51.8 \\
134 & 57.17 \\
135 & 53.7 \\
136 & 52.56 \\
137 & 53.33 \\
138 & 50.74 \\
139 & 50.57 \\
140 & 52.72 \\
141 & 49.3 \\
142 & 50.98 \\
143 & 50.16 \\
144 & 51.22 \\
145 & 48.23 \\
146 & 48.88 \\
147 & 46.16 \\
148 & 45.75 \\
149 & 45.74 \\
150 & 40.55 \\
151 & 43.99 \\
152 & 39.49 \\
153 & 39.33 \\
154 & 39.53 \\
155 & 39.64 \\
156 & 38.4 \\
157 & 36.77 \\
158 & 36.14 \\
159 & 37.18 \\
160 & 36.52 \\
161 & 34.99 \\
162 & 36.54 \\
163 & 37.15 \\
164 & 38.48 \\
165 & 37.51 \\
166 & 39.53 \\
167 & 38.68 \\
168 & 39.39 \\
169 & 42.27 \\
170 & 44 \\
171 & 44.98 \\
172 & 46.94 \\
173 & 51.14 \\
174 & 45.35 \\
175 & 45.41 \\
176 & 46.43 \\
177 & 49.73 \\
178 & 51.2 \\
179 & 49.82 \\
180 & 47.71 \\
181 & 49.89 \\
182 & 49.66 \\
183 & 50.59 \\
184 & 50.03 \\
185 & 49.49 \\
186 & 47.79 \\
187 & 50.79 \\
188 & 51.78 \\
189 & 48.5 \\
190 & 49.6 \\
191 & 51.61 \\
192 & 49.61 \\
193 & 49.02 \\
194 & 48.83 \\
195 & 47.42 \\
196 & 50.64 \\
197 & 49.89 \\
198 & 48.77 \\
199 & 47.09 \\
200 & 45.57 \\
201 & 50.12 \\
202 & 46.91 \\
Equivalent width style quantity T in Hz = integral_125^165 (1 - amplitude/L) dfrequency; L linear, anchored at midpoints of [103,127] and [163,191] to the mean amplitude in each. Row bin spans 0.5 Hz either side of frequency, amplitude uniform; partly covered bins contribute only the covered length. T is 3.83 Hz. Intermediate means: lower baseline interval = 54.5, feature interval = 45.9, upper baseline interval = 46.5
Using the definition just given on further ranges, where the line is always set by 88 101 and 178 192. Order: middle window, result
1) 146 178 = 4.4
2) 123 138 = -2.1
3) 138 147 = -0.6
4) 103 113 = -2.4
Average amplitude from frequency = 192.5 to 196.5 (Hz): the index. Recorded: 49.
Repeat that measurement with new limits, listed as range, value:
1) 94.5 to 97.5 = 45.9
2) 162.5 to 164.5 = 37.8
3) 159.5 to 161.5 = 35.8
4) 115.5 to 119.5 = 53.7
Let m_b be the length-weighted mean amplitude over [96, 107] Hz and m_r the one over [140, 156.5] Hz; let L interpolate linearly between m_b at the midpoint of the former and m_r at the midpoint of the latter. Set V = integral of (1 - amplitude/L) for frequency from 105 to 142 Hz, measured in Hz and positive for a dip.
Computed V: -3.7 Hz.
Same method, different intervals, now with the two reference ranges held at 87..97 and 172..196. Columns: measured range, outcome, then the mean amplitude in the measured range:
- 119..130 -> -2.3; 53.2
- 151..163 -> 2.3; 37.9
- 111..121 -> -2.5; 54.2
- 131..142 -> -1.7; 52.1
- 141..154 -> 0.1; 45.8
